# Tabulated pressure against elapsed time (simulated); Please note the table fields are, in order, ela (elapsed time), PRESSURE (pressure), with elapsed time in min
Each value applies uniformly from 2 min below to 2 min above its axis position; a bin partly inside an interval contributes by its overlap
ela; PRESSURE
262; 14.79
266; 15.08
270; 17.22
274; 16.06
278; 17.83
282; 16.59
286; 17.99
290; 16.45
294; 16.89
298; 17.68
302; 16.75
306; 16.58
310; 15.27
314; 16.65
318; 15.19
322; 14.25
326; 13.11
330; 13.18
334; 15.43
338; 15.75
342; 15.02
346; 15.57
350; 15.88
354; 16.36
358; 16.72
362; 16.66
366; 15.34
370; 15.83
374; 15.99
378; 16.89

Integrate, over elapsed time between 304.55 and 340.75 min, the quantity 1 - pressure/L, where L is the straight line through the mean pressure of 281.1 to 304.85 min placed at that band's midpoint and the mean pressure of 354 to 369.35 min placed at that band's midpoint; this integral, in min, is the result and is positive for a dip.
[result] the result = 3.6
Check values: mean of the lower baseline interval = 17.1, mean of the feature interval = 15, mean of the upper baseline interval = 16.2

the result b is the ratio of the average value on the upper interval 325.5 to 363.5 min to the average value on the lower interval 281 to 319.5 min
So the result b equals 0.9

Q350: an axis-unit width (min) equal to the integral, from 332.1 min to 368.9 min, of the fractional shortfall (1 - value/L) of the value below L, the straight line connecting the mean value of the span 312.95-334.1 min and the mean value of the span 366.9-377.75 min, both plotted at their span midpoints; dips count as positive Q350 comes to -1.3 min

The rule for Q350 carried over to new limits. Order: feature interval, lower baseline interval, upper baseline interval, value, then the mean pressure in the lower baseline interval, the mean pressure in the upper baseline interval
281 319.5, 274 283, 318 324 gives -2.1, 17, 14.6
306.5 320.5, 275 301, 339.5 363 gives 0.8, 17.2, 16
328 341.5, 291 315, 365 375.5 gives 1.2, 16.6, 15.7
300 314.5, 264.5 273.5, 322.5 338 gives -1.3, 16.2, 14.2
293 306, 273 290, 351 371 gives -0.1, 17.1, 16.2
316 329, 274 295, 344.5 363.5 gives 2.0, 17.1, 16.2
